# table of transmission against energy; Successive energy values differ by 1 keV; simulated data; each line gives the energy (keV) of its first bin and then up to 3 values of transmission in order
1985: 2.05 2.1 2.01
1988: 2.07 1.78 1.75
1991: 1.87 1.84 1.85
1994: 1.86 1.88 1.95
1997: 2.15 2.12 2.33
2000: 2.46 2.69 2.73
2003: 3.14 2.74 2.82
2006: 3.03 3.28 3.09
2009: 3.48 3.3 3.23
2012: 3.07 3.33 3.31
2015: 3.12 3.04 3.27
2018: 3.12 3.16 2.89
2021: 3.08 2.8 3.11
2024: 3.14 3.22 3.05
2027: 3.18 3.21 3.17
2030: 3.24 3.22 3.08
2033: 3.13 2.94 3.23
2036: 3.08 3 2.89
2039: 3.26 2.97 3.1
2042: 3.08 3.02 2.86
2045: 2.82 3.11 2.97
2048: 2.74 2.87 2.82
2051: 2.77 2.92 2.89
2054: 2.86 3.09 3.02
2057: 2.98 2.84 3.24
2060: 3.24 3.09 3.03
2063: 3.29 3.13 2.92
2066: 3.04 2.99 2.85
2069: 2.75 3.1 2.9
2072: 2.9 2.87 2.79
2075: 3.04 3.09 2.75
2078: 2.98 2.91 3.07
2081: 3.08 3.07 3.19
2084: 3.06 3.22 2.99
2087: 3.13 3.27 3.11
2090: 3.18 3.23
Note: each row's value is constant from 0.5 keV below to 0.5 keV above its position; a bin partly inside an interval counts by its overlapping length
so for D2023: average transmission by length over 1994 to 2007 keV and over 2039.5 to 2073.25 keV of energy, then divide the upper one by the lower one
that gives 1.2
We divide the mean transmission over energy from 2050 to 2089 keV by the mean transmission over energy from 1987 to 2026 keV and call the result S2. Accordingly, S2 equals 1.11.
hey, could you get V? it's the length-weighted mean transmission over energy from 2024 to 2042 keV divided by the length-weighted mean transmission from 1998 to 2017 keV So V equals 1.04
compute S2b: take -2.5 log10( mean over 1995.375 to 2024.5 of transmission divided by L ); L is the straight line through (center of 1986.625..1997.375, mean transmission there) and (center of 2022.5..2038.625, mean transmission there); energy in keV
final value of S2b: -0.18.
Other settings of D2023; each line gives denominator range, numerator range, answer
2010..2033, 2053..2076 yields 0.95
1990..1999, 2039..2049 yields 1.52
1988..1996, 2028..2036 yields 1.70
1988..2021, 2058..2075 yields 1.12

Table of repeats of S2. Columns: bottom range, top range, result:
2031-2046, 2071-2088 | 0.99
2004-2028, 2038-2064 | 0.96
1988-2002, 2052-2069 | 1.46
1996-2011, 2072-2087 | 1.08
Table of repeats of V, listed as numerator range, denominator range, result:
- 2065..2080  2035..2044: 0.96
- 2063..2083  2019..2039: 0.96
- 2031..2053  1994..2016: 1.07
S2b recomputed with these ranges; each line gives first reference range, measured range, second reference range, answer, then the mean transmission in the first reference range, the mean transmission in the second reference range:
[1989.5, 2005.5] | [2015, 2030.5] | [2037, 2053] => -0.19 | 2.26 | 2.95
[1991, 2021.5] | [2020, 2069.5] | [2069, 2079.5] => -0.06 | 2.76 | 2.92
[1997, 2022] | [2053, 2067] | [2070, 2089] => -0.02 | 2.97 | 3.02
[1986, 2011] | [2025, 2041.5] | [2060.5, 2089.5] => -0.15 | 2.44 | 3.02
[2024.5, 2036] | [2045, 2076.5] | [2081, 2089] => 0.06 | 3.15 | 3.13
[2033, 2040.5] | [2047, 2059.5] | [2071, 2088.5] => 0.04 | 3.06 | 3.02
